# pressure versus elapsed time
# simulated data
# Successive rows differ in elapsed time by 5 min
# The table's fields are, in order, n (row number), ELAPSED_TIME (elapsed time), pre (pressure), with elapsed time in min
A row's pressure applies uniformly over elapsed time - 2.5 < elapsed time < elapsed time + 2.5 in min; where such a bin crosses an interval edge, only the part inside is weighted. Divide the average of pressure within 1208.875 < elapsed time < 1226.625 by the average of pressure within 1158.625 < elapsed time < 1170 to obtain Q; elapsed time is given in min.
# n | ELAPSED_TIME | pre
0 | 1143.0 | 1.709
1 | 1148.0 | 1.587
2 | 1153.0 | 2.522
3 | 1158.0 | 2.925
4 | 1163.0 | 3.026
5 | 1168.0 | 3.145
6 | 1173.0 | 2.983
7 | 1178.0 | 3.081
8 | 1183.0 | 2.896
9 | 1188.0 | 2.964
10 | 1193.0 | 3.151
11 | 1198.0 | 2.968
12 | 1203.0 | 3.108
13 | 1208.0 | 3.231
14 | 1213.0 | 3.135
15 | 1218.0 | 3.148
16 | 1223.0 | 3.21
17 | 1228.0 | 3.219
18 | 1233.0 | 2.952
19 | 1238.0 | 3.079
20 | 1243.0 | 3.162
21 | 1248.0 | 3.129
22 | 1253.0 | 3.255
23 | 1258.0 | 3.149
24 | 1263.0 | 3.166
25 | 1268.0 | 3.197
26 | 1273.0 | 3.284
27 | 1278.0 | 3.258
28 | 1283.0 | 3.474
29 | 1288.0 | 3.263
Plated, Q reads 1.0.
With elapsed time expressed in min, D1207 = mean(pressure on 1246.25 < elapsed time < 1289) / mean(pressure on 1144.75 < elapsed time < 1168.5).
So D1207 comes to 1.3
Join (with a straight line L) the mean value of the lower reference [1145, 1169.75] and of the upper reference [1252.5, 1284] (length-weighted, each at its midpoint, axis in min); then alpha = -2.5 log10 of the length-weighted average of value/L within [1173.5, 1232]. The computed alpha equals -0.08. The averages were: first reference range 2.61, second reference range 3.24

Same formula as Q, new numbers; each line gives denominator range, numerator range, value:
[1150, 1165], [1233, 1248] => 1.11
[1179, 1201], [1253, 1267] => 1.06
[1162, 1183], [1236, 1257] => 1.04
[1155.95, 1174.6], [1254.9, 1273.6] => 1.06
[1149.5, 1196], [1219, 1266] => 1.07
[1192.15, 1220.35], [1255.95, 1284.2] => 1.04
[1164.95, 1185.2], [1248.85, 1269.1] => 1.05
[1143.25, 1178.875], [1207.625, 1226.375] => 1.19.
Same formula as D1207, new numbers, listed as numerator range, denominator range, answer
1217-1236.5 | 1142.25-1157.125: 1.51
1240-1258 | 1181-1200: 1.06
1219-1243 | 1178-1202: 1.04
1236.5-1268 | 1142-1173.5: 1.23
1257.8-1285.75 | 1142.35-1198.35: 1.18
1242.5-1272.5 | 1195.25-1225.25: 1.02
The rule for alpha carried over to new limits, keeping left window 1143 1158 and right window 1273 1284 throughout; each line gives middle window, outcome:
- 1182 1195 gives -0.20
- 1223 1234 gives -0.10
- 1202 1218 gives -0.17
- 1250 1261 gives -0.03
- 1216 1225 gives -0.14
